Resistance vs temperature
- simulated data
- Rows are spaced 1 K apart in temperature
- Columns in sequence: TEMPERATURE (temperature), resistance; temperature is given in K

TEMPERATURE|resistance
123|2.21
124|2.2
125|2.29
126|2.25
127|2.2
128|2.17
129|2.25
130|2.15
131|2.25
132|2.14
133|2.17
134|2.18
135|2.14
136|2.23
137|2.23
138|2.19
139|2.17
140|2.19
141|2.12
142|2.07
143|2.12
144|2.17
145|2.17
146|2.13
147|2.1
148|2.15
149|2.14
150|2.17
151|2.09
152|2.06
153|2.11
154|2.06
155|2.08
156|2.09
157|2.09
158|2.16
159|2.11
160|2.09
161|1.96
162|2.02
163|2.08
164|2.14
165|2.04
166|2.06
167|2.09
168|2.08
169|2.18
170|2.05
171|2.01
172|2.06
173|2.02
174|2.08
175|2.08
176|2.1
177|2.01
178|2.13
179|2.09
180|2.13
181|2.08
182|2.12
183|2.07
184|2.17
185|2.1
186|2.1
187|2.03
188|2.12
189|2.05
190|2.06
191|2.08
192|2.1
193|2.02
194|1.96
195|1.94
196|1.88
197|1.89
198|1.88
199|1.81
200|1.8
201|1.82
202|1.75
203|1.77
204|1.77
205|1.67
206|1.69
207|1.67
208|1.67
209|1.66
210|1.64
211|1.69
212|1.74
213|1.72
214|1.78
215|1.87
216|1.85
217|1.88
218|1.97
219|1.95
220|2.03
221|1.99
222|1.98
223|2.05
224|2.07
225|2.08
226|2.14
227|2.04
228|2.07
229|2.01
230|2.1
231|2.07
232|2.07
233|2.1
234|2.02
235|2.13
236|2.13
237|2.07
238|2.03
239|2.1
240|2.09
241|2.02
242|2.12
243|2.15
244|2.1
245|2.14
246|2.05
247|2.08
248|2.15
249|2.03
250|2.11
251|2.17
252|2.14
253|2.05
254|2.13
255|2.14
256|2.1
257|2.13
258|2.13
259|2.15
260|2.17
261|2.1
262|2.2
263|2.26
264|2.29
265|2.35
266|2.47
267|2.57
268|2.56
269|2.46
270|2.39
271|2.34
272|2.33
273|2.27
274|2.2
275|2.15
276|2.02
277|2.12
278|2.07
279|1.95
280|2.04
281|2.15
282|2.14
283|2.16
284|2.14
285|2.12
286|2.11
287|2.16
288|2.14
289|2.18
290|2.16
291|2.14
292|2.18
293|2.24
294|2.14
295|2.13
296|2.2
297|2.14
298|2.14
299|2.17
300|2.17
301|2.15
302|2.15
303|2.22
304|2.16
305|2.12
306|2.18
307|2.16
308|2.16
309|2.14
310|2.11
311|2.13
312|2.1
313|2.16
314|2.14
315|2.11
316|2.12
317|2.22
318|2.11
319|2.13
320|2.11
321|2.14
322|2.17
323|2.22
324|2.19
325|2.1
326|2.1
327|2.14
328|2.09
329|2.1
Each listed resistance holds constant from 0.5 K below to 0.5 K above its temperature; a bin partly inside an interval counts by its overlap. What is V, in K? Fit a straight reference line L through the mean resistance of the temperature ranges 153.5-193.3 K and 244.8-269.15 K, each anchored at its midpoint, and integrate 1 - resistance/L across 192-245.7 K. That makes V 5.2 K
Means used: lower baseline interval 2.08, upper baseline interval 2.2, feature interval 1.94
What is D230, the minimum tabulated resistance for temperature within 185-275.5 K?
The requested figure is 1.64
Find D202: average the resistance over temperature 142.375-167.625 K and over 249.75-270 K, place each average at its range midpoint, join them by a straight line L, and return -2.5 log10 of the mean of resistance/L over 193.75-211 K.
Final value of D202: 0.21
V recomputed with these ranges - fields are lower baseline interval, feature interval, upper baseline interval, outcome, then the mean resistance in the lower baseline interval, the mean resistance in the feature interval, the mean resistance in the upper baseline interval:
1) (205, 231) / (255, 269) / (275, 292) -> -1.6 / 1.89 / 2.27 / 2.12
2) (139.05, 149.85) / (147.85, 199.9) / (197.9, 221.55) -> -2.1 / 2.14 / 2.06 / 1.79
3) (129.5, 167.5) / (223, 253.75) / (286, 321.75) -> 0.8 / 2.12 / 2.09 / 2.15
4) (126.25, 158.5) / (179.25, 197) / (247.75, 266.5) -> 0.8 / 2.15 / 2.06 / 2.17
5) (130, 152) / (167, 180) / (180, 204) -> -0.2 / 2.16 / 2.08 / 1.98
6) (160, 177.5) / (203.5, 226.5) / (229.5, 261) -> 2.6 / 2.06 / 1.85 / 2.1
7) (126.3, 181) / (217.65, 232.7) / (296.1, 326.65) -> 0.6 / 2.12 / 2.04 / 2.15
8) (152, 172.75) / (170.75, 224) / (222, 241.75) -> 3.5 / 2.08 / 1.94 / 2.07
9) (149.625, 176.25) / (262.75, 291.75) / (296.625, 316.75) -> -1.2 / 2.08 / 2.22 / 2.15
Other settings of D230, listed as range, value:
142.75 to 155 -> 2.06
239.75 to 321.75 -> 1.95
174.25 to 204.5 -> 1.75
